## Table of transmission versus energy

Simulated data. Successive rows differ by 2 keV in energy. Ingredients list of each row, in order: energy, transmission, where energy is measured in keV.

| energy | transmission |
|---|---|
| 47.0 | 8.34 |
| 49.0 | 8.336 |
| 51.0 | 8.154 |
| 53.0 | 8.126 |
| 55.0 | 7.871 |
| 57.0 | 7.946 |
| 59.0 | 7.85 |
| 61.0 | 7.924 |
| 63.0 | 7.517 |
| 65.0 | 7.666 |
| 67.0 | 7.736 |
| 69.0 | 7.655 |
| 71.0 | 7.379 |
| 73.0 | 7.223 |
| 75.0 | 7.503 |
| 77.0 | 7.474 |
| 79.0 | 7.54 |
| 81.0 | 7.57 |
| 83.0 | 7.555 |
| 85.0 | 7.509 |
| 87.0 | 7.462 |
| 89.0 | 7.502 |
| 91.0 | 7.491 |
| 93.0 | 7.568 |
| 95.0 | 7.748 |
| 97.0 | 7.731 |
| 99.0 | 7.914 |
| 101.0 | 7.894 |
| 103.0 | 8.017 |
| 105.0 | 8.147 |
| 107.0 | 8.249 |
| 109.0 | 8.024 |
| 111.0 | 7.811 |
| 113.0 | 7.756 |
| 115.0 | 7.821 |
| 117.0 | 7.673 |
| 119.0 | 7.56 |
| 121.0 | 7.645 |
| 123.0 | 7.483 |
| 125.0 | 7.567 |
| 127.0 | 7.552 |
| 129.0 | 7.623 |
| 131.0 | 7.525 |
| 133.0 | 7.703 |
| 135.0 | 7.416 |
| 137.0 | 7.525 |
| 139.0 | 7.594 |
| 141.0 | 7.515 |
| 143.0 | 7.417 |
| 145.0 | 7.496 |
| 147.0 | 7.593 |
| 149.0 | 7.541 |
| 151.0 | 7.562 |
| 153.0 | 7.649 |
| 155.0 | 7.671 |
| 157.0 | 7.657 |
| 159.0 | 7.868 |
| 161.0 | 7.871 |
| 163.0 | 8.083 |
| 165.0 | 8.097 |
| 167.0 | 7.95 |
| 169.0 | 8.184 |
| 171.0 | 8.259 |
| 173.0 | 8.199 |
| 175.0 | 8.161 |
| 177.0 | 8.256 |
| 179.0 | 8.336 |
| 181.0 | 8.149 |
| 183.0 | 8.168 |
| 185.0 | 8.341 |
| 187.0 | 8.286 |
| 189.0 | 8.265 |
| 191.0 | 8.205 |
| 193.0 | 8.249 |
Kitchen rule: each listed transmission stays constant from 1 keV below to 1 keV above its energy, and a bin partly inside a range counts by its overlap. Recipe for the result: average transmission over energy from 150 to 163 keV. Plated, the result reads 7.74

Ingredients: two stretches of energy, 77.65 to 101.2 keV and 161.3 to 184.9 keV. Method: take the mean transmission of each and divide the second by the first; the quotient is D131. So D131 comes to 1.07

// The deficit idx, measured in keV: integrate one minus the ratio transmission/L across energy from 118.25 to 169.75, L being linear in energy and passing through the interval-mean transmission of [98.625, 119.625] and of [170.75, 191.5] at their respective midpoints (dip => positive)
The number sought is 2.6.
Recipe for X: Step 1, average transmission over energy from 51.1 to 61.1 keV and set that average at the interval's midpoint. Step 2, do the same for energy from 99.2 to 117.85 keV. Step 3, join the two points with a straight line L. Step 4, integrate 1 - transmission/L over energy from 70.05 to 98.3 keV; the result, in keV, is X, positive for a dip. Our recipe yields 1.5 keV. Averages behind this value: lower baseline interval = 7.96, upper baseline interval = 7.93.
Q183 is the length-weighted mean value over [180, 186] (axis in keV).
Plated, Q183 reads 8.22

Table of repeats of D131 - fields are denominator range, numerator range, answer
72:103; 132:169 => 1.01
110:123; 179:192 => 1.07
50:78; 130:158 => 0.98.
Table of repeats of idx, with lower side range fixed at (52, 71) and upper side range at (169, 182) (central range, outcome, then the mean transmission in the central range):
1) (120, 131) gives 0.6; 7.57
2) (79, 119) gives 0.9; 7.75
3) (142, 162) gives 1.2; 7.63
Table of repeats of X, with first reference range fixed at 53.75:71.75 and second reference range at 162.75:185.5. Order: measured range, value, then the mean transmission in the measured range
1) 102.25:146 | 1.62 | 7.69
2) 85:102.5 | 0.44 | 7.66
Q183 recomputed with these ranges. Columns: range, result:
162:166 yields 8.09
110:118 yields 7.77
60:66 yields 7.7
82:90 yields 7.51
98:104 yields 7.94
